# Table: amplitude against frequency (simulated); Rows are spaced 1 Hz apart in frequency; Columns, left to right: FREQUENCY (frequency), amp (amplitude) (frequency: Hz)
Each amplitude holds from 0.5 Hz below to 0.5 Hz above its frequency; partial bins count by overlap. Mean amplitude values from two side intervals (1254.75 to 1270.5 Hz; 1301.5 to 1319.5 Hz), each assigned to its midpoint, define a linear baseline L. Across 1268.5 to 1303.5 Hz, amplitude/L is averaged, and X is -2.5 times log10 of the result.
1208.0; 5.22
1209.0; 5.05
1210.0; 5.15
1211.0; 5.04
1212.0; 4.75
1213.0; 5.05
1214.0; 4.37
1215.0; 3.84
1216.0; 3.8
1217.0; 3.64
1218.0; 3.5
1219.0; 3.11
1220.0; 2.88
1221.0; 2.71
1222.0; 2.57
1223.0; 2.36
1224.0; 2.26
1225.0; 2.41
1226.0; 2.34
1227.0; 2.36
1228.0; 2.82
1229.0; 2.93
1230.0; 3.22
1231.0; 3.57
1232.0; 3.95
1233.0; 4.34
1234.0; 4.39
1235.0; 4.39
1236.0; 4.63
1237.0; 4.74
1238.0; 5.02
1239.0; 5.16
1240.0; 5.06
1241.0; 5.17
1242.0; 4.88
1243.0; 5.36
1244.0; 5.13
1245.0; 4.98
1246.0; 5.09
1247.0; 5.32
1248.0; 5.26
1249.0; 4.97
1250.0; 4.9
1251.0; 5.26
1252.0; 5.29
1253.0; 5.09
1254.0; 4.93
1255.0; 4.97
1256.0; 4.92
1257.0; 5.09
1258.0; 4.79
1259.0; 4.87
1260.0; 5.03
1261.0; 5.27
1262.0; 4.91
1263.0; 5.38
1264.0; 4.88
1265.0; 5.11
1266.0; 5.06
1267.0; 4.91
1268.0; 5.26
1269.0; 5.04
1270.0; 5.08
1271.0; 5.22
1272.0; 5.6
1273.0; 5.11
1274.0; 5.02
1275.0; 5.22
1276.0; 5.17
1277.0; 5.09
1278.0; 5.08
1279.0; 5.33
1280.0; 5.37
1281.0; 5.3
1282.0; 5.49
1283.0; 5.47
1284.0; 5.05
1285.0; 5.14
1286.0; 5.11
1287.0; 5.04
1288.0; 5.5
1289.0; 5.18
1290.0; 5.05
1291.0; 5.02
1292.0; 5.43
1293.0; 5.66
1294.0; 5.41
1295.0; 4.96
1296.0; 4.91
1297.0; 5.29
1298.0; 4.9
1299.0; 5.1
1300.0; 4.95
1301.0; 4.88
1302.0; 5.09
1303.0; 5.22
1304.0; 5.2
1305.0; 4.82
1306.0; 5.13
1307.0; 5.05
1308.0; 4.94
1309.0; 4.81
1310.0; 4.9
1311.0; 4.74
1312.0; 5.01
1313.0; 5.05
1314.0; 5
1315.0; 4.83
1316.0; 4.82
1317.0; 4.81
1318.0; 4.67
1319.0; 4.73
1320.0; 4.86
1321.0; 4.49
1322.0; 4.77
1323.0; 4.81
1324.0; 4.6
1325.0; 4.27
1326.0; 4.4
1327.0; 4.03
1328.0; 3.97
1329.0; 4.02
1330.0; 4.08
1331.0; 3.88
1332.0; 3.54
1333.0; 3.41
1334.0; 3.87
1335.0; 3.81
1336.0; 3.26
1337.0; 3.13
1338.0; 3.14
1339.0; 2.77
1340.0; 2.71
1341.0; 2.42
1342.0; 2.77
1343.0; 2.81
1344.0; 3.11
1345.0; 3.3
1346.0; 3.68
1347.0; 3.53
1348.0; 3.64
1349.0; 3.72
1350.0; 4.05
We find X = -0.04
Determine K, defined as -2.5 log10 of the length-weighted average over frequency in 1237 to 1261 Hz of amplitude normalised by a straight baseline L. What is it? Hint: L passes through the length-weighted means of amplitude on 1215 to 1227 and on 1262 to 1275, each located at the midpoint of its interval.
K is -0.21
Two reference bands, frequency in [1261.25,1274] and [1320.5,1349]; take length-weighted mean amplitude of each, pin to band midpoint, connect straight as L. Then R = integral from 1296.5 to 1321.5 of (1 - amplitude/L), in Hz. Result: -4.2 Hz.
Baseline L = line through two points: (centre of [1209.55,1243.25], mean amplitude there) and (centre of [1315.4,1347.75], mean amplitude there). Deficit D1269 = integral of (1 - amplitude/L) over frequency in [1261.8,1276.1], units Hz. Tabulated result -4.8 Hz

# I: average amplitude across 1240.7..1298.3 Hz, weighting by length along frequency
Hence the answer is 5.14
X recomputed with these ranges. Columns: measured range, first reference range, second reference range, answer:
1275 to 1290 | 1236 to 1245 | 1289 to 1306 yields -0.03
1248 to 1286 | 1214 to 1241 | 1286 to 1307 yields -0.15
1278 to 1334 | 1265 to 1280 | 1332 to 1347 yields -0.17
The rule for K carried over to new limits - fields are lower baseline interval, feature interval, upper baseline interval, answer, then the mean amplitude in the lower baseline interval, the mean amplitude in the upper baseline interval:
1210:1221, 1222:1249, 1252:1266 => 0.10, 3.99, 5.03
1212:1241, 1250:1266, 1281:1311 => -0.17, 3.67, 5.12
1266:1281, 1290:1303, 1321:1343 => -0.12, 5.18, 3.7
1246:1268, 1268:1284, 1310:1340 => -0.09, 5.06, 4.22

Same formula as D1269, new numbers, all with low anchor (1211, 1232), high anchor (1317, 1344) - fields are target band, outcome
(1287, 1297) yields -4.40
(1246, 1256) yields -4.87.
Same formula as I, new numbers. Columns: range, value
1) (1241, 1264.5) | 5.07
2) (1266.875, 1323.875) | 5.07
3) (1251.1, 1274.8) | 5.08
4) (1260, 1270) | 5.09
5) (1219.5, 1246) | 3.86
